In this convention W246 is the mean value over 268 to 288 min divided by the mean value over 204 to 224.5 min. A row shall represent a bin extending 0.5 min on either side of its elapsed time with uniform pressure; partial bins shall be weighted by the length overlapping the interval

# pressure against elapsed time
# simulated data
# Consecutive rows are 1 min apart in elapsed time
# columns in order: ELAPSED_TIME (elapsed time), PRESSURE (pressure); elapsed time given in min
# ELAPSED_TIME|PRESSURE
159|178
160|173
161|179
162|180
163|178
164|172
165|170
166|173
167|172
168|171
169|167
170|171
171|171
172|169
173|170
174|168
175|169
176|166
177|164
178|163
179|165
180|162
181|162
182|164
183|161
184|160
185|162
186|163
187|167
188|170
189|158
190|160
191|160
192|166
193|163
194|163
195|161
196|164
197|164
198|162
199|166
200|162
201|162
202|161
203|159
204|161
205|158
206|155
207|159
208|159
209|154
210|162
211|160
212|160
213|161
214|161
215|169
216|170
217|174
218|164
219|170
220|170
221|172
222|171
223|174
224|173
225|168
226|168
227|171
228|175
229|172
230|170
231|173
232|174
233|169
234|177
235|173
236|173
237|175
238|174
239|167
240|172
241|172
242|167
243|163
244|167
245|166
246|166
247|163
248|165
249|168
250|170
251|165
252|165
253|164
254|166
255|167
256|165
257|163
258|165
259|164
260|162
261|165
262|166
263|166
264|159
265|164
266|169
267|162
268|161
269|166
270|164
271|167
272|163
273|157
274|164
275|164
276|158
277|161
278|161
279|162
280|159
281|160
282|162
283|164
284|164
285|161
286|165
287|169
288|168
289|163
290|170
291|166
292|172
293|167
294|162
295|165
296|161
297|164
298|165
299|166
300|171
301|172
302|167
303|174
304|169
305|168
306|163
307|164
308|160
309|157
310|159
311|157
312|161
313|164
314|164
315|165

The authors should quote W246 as 0.99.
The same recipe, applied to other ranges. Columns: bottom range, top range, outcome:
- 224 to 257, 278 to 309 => 0.98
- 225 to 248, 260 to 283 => 0.96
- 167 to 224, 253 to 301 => 1.00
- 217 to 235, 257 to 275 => 0.96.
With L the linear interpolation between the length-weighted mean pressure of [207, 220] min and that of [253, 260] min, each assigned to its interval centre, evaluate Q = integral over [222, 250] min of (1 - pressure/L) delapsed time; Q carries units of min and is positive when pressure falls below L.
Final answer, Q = -1.01 min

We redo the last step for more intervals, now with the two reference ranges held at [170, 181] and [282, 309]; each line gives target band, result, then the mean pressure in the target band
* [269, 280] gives 0.3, 162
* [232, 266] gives -0.2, 167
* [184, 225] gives 0.7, 164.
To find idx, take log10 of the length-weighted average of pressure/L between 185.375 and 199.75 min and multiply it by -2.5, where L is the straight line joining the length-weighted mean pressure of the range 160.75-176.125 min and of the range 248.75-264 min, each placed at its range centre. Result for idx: 0.04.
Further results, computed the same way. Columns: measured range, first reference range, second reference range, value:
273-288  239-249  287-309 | 0.03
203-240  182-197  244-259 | -0.02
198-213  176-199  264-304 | 0.02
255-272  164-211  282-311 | 0.00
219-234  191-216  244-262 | -0.05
